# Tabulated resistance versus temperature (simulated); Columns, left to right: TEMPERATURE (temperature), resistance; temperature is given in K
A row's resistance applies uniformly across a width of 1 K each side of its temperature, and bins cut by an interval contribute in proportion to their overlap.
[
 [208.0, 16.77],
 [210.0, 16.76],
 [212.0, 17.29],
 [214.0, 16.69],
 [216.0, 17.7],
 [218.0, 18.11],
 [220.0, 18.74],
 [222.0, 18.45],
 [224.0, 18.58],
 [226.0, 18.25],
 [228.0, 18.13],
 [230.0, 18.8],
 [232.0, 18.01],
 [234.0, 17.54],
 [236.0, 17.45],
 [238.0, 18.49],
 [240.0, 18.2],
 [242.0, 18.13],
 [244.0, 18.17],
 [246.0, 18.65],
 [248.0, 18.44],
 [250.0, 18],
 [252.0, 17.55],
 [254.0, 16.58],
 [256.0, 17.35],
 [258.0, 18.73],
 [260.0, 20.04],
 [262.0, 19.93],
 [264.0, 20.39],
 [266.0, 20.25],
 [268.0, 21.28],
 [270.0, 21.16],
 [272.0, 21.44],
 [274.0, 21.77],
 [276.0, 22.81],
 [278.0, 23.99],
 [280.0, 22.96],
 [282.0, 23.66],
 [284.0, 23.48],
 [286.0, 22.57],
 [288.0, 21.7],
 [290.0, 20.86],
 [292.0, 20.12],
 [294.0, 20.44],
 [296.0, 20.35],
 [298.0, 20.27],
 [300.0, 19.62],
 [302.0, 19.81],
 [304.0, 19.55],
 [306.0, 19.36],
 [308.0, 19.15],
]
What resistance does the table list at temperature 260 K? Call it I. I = 20.04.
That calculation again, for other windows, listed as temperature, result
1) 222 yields 18.45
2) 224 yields 18.58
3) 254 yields 16.58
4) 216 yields 17.7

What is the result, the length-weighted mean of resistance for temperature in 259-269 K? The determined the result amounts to 20.4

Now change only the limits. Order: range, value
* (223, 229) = 18.3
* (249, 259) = 17.6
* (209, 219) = 17.3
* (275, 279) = 23.4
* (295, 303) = 20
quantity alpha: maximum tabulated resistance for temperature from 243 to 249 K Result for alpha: 18.65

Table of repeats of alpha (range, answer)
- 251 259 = 18.73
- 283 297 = 23.48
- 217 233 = 18.8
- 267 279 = 23.99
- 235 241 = 18.49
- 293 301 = 20.44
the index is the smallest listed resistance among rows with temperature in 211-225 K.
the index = 16.69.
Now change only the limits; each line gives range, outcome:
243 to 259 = 16.58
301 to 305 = 19.55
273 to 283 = 21.77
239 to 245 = 18.13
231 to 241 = 17.45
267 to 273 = 21.16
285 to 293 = 20.12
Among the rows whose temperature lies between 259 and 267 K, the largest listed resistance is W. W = 20.39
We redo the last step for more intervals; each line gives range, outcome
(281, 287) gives 23.66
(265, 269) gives 21.28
